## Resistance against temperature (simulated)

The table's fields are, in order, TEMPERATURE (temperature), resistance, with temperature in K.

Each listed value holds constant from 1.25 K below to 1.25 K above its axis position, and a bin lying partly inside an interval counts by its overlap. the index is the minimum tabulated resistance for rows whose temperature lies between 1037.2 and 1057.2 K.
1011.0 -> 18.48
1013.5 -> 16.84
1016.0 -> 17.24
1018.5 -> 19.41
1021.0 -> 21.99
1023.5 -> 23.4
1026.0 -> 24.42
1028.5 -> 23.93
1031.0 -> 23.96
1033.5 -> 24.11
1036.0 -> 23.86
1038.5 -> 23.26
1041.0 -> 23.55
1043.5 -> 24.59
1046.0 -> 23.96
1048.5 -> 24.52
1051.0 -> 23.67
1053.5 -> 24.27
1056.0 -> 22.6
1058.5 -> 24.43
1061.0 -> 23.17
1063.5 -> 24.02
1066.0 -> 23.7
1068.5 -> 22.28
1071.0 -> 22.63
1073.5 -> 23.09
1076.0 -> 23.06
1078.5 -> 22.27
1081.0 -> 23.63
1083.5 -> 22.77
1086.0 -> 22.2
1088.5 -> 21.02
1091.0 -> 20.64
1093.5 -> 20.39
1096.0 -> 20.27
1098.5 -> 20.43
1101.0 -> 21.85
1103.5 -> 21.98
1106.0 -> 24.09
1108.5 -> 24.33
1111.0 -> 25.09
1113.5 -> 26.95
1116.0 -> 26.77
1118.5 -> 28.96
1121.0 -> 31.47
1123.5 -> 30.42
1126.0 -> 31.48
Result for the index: 22.6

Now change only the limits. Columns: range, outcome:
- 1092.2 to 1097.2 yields 20.27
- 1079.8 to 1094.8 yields 20.39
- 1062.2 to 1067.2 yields 23.7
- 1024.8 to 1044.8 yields 23.26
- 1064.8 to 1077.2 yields 22.28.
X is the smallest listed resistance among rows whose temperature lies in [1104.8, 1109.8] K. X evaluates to 24.09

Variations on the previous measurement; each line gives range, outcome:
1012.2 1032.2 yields 16.84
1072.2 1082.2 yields 22.27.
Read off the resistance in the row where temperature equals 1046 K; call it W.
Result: 23.96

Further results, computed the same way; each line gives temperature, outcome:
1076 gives 23.06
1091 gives 20.64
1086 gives 22.2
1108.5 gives 24.33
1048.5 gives 24.52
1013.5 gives 16.84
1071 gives 22.63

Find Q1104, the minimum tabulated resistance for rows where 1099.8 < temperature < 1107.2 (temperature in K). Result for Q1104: 21.85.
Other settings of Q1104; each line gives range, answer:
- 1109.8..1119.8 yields 25.09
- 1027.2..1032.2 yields 23.93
